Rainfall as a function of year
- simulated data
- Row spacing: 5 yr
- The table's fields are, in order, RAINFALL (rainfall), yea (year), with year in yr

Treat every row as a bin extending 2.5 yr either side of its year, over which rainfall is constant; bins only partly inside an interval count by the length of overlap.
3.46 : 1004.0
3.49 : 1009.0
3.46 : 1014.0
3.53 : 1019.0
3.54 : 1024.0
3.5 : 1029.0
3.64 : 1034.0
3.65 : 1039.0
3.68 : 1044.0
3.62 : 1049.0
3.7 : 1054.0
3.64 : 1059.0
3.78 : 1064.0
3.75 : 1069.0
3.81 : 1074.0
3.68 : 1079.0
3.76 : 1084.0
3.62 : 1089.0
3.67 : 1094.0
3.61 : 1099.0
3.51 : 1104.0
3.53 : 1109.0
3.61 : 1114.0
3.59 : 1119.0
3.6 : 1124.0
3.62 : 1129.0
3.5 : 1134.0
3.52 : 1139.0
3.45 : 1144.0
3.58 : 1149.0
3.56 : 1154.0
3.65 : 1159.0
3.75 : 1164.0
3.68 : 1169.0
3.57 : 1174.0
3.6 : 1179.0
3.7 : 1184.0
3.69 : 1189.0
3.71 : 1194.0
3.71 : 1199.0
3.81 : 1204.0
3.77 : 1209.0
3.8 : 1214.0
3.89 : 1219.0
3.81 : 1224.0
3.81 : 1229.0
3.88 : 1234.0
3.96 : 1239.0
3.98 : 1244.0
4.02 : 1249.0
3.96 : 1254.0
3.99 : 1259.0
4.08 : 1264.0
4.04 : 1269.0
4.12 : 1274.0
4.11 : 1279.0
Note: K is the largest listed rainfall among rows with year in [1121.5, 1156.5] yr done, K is 3.62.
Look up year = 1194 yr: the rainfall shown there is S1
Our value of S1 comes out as 3.71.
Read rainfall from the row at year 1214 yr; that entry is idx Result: 3.8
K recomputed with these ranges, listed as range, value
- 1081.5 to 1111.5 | 3.76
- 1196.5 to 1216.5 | 3.81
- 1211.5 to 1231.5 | 3.89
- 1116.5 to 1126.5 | 3.6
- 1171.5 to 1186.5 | 3.7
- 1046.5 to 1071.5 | 3.78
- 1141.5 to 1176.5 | 3.75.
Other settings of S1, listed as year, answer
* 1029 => 3.5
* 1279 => 4.11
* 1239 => 3.96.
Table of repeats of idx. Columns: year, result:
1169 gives 3.68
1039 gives 3.65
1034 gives 3.64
